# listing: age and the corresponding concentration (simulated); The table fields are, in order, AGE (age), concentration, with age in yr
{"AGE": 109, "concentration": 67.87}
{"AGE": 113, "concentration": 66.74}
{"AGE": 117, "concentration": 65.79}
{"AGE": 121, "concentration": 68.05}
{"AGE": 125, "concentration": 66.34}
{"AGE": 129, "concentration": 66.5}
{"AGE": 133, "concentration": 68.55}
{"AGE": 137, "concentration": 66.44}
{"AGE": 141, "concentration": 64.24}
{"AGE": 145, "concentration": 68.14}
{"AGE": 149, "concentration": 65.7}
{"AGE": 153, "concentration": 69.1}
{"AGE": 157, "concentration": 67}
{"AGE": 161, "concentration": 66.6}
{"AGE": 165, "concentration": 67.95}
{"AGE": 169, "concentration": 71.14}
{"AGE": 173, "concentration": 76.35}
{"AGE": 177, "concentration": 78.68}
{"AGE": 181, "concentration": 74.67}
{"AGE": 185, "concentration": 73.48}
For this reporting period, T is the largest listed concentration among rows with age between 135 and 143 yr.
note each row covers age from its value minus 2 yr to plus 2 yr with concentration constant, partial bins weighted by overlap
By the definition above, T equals 66.44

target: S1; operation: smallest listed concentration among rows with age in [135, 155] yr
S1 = 64.24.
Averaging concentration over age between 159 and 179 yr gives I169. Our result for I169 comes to 72.1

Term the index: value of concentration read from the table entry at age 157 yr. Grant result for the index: 67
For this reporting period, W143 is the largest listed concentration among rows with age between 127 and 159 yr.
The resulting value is 69.1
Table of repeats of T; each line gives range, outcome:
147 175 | 76.35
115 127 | 68.05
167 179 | 78.68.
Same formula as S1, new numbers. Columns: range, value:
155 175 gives 66.6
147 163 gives 65.7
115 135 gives 65.79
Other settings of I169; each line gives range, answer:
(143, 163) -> 67.3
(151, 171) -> 68.4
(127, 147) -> 66.8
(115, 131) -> 66.7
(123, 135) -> 67.1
